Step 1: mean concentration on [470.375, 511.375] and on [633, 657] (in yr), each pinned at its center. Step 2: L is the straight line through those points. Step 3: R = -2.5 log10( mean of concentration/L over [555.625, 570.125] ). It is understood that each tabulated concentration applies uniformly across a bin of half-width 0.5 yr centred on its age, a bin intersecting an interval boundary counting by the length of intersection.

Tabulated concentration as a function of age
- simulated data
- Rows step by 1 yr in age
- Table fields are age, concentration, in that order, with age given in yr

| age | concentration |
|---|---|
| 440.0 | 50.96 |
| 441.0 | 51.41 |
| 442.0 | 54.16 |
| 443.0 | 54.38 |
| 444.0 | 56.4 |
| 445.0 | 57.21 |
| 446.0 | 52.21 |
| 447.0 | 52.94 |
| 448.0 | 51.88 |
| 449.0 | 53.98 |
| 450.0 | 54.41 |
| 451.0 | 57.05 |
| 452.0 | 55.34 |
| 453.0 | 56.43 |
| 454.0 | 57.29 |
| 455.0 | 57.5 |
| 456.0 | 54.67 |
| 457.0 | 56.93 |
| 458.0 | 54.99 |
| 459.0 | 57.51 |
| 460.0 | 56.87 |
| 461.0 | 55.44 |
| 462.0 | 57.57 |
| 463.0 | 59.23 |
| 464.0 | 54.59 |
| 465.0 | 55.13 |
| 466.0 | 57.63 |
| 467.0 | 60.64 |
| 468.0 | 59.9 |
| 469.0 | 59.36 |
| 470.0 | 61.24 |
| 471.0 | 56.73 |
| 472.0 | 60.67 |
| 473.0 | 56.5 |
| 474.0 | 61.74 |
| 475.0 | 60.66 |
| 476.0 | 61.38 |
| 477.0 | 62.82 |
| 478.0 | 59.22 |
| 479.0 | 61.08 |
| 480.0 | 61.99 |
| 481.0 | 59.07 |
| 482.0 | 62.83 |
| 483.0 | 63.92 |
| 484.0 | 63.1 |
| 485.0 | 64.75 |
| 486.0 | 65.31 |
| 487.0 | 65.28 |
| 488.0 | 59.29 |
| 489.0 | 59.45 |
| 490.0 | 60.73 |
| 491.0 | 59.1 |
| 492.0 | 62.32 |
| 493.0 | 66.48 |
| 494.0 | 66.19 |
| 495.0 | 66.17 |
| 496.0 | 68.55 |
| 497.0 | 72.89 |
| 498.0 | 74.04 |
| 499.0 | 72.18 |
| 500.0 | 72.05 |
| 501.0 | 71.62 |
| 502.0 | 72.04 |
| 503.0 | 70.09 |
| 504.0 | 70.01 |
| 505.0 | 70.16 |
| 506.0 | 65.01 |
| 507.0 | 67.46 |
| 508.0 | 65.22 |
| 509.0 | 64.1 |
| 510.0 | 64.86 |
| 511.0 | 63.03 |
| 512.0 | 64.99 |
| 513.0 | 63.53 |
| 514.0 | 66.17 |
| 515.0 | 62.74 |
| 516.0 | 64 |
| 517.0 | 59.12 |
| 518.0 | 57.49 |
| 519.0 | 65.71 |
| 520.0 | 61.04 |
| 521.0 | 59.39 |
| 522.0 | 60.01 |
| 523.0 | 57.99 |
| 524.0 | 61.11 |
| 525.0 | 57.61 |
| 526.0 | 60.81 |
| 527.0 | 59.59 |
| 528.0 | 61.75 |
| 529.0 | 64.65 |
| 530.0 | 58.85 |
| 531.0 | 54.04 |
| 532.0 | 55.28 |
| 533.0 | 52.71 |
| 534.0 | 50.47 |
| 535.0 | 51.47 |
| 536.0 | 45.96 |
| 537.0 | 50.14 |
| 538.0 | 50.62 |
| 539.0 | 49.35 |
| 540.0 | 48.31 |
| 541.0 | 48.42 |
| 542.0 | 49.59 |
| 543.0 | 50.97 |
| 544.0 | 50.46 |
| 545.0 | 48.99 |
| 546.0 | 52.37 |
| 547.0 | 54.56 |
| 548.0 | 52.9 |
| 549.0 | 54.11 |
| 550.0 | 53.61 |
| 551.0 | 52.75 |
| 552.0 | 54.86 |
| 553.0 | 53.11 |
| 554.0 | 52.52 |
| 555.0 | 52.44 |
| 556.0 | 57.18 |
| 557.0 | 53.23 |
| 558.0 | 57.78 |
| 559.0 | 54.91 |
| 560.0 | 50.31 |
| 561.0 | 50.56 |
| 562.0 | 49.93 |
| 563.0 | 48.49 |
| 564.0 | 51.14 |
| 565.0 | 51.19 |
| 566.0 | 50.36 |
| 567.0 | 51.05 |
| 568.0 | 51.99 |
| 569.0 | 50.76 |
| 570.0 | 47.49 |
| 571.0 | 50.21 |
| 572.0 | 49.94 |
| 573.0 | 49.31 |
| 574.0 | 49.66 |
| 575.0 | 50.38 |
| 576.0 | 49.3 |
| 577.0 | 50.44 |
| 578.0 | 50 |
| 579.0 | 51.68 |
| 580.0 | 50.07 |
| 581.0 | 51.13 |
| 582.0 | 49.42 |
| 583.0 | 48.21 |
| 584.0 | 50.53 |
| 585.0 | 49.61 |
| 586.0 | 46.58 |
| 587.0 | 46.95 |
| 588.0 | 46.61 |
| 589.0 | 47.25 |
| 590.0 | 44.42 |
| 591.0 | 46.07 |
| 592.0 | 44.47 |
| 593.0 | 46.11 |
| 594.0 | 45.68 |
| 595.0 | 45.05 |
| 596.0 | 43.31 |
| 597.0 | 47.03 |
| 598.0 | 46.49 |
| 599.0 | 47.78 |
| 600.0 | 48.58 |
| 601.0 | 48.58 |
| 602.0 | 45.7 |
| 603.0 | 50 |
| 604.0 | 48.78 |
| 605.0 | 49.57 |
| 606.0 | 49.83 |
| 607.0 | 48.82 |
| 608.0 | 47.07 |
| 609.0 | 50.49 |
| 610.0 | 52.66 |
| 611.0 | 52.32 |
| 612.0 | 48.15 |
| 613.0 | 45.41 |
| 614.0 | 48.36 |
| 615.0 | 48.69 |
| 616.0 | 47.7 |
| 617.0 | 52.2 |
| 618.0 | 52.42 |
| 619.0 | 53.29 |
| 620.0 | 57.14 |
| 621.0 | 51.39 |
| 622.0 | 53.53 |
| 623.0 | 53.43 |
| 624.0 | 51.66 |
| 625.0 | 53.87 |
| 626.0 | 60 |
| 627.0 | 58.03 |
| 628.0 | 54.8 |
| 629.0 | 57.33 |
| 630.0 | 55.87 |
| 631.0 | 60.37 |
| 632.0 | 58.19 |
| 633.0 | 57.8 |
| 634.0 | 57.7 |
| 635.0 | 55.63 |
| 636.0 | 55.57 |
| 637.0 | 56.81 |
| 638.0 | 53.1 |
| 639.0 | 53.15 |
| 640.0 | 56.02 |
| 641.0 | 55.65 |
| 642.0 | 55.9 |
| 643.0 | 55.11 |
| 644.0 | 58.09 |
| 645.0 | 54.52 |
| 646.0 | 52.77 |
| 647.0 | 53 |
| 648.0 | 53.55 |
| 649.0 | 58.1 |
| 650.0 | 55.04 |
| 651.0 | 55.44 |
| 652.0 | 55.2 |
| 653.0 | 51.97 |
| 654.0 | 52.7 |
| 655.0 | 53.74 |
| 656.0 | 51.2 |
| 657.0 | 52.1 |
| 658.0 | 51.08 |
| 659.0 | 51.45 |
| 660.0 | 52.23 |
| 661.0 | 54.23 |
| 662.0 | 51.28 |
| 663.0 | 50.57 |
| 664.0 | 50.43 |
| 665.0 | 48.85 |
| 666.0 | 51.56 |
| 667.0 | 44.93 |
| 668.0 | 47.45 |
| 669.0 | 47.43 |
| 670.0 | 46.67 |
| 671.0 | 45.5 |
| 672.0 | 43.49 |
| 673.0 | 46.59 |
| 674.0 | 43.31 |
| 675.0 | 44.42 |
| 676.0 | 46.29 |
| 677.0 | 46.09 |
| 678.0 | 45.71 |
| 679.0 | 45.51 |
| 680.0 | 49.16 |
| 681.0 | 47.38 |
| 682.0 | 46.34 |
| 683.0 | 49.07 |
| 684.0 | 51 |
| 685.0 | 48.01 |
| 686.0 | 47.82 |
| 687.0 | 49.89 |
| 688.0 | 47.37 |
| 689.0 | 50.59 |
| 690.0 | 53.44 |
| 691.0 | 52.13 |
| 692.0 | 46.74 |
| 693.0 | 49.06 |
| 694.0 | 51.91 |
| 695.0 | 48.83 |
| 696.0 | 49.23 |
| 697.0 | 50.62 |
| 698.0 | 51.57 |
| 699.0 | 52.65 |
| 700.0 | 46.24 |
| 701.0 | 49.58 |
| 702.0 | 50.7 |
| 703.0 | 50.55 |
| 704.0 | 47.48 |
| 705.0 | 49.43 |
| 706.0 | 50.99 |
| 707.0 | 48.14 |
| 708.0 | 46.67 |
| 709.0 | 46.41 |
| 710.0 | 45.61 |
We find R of 0.16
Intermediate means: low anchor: 64.6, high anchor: 54.8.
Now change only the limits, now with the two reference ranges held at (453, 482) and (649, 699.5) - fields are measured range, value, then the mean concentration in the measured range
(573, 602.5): 0.118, 47.9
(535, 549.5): 0.098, 50.5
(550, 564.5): 0.037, 52.8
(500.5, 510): -0.197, 68.2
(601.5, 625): 0.038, 50.4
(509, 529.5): -0.102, 61.8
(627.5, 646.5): -0.098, 56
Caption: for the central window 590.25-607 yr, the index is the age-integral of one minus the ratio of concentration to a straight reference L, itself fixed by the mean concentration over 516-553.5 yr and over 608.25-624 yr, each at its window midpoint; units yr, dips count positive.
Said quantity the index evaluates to 1.6 yr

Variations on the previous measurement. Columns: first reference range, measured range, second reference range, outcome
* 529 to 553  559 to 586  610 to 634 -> 1.3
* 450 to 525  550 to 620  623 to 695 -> 8.1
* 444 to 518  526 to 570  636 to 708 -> 3.8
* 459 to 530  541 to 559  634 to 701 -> 1.8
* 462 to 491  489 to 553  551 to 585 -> -4.5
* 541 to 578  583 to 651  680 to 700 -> -1.2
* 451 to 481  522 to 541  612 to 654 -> 0.6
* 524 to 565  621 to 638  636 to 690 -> -1.5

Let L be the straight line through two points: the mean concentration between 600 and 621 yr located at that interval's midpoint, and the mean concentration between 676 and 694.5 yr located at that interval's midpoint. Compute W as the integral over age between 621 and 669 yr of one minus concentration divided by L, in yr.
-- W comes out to -4.5 yr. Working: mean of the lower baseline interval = 49.9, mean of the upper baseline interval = 48.7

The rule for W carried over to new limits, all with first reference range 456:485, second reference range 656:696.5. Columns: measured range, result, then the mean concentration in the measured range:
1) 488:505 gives -2.8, 67.6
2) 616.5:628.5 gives -0.7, 54.3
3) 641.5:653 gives -1.1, 55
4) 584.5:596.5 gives 1.6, 46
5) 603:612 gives 0.4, 49.8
